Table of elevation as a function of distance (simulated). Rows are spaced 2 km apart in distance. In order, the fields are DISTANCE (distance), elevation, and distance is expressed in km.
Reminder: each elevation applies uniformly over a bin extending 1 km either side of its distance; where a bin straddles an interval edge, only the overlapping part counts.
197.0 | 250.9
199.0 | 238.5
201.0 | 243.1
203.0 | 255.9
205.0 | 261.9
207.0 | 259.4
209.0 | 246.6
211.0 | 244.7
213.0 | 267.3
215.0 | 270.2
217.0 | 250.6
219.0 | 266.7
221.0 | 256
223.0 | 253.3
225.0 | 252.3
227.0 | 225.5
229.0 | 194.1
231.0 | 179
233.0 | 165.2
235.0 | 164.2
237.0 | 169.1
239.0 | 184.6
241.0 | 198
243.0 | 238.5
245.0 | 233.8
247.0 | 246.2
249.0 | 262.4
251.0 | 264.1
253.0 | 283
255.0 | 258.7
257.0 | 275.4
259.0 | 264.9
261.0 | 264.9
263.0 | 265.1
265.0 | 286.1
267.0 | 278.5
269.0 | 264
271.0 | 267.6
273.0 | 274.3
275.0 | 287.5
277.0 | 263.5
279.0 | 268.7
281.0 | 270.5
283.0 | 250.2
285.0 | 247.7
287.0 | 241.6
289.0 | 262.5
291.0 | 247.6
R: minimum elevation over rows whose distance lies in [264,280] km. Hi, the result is 263.5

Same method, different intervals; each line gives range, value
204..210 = 246.6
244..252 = 233.8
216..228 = 225.5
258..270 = 264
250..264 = 258.7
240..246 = 198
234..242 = 164.2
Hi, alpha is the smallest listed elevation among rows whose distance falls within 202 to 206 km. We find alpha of 255.9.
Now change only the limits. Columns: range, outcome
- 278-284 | 250.2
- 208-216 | 244.7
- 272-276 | 274.3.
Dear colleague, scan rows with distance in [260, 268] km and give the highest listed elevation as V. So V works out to 286.1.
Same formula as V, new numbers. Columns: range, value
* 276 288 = 270.5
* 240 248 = 246.2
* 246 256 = 283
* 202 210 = 261.9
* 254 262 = 275.4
